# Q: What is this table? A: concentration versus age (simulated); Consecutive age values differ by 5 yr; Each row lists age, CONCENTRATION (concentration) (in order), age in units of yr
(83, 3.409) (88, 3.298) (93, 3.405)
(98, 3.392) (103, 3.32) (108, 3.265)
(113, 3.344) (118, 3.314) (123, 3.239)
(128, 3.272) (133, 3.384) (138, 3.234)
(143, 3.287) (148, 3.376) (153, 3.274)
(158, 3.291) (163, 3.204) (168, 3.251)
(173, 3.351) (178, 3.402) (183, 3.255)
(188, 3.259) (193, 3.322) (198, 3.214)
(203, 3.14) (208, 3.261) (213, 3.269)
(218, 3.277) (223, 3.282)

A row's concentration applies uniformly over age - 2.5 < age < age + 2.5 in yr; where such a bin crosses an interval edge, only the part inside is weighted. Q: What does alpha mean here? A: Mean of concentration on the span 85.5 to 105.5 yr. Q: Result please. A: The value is 3.35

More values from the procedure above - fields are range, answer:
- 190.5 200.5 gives 3.27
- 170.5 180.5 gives 3.38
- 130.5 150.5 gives 3.32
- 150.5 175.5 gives 3.27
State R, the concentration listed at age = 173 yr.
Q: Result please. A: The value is 3.351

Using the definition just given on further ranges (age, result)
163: 3.204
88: 3.298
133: 3.384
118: 3.314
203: 3.14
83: 3.409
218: 3.277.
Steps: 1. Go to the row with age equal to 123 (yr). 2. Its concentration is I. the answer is 3.239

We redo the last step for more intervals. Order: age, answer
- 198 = 3.214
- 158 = 3.291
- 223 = 3.282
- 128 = 3.272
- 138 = 3.234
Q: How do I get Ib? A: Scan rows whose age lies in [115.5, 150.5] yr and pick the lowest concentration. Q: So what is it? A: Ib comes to 3.234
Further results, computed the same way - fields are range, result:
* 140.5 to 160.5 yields 3.274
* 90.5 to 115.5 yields 3.265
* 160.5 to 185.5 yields 3.204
